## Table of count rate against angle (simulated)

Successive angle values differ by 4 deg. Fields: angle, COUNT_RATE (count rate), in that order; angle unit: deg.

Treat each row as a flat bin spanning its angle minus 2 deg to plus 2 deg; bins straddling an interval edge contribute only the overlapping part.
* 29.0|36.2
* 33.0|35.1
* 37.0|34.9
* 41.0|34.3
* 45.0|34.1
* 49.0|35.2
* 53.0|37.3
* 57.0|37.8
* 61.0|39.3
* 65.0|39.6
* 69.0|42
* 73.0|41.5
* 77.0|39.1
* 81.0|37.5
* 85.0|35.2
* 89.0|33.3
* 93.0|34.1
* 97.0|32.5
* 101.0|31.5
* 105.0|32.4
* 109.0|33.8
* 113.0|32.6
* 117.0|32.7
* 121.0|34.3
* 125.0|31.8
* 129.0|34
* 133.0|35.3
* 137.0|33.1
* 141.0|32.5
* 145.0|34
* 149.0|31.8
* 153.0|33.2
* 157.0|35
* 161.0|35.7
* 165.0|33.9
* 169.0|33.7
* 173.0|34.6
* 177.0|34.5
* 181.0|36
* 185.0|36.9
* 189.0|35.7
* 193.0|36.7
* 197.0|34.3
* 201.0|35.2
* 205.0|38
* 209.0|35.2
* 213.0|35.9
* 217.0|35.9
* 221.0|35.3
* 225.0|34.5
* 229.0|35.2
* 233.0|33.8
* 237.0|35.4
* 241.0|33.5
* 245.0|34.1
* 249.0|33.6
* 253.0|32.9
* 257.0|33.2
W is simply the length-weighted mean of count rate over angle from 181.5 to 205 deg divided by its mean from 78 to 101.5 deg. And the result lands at 1.05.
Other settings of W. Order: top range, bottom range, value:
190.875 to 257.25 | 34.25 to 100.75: 0.95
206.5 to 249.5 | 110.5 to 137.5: 1.04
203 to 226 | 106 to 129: 1.08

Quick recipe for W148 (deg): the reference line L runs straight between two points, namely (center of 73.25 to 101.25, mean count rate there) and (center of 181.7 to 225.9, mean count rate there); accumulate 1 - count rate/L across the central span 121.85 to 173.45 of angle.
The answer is 2.7 deg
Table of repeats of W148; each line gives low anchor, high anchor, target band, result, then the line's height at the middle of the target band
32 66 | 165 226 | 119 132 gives 0.9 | 35.9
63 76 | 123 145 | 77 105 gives 3.0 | 38.4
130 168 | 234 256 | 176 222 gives -2.7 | 33.8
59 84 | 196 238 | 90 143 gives 7.2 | 38.3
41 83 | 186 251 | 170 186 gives 0.3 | 35.9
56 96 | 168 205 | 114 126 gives 1.3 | 36.9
